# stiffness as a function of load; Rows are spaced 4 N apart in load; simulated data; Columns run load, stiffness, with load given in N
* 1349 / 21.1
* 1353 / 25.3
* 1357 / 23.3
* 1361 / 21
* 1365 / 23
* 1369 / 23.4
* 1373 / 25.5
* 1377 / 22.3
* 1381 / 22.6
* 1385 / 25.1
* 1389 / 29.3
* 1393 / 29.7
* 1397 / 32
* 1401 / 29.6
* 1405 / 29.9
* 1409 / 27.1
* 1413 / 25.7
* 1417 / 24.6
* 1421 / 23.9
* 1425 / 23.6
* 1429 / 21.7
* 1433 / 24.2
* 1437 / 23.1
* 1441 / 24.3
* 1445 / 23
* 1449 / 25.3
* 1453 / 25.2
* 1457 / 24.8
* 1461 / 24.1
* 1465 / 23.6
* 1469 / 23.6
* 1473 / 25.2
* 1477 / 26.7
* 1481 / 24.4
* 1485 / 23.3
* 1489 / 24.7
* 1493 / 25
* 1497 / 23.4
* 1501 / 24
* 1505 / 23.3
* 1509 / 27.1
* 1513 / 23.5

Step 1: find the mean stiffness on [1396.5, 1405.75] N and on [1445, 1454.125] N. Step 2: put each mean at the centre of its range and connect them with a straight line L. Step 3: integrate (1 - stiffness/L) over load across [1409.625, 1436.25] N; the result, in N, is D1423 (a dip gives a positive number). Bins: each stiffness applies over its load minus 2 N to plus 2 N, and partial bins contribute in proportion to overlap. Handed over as 3.6 N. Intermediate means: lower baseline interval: 30.3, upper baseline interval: 24.8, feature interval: 24.1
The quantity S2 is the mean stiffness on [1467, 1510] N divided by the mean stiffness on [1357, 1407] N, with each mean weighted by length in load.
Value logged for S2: 0.94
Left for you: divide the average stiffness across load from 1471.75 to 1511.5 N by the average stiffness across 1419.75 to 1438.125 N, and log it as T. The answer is 1.1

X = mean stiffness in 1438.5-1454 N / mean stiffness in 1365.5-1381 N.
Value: 1.0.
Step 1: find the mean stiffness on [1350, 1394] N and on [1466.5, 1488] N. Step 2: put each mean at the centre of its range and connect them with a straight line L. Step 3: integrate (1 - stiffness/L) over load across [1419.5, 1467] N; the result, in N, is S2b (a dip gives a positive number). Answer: 1.3 N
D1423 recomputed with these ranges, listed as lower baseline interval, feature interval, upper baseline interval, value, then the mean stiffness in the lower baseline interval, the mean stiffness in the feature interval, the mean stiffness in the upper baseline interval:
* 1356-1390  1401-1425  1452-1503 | -2.25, 23.8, 26.3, 24.4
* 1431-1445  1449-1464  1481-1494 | -0.48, 23.7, 24.7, 24.3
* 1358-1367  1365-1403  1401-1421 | -3.36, 22.1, 26.4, 26.8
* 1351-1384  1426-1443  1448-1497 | 0.57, 23.4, 23.3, 24.6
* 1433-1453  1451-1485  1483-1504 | -0.79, 24.1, 24.6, 24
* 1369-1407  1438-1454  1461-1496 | 0.71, 27.1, 24.3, 24.5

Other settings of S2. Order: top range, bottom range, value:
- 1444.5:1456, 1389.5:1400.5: 0.81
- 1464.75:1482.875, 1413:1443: 1.04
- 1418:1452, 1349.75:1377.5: 1.02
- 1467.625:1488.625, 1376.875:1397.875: 0.92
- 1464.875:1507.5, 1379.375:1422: 0.89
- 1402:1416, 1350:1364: 1.19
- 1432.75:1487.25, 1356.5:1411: 0.93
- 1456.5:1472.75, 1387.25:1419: 0.85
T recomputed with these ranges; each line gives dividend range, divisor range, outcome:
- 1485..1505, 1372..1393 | 0.95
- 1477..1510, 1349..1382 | 1.05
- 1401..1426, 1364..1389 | 1.09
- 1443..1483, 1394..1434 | 0.93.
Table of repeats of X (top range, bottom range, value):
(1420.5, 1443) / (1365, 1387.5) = 0.98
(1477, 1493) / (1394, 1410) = 0.82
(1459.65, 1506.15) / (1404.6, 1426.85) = 0.95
